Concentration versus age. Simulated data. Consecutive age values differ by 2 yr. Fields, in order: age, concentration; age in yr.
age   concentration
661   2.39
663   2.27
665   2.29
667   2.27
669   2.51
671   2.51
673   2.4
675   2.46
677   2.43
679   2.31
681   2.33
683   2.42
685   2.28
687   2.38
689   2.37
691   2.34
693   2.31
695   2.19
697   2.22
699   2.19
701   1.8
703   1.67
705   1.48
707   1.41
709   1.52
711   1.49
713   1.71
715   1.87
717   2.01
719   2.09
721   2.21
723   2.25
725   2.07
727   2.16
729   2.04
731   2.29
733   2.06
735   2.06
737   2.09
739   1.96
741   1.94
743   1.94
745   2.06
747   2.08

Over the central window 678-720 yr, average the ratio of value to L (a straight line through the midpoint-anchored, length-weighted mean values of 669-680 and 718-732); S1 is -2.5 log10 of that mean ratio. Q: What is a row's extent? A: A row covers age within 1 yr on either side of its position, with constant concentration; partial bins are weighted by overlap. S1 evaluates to 0.144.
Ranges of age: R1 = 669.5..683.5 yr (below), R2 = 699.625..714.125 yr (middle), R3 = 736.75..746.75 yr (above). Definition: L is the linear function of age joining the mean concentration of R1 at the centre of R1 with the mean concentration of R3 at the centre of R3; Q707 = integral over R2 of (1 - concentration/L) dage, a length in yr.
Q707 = 4.04 yr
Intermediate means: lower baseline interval 2.41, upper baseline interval 2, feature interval 1.6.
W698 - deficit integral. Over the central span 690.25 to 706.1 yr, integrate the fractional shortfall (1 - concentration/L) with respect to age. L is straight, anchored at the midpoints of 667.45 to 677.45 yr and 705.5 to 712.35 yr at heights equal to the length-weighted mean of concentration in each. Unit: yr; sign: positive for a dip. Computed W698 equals -2.1 yr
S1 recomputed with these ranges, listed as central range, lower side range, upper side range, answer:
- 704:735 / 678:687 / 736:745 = 0.105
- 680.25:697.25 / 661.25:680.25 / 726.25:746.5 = -0.012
